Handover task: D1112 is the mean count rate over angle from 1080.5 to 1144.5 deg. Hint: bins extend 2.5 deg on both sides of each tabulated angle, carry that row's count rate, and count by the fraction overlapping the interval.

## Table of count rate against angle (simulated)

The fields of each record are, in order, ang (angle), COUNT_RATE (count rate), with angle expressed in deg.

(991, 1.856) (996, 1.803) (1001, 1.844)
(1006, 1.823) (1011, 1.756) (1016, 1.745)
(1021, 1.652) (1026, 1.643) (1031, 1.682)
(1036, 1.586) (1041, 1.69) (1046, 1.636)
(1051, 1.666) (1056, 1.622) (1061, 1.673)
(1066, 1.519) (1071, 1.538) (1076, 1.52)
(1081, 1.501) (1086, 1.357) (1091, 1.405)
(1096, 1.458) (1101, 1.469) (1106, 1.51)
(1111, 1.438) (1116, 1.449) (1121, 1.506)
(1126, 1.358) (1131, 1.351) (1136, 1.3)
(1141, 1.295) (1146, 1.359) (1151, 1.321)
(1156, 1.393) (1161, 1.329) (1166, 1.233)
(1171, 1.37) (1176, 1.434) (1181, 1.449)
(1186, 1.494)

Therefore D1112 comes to 1.41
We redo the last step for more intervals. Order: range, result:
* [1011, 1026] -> 1.7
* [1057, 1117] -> 1.49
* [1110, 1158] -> 1.37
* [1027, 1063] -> 1.65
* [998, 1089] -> 1.64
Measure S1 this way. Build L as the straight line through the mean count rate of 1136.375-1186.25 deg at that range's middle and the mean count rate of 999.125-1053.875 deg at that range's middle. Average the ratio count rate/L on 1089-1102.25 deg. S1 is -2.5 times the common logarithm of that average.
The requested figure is 0.06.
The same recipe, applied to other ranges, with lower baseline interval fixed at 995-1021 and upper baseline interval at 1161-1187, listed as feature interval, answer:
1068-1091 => 0.10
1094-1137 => 0.07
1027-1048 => 0.04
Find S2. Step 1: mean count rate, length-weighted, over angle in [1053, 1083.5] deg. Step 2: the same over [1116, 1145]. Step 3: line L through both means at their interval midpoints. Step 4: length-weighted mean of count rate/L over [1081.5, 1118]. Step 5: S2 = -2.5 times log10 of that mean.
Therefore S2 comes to 0.02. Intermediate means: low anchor 1.56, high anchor 1.37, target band 1.44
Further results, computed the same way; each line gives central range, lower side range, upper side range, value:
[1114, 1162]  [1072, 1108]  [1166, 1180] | 0.04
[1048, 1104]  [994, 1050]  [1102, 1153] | 0.02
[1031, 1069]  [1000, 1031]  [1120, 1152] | 0.00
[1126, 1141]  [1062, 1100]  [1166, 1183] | 0.08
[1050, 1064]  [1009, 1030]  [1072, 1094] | -0.06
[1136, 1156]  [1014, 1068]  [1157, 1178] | 0.05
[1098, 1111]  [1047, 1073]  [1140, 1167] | 0.00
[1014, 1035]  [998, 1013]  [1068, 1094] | 0.03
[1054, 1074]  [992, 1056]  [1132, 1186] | 0.01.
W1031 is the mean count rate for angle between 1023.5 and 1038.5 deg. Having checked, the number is 1.64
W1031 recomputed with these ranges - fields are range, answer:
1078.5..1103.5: 1.44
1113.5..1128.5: 1.44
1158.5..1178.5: 1.34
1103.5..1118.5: 1.47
